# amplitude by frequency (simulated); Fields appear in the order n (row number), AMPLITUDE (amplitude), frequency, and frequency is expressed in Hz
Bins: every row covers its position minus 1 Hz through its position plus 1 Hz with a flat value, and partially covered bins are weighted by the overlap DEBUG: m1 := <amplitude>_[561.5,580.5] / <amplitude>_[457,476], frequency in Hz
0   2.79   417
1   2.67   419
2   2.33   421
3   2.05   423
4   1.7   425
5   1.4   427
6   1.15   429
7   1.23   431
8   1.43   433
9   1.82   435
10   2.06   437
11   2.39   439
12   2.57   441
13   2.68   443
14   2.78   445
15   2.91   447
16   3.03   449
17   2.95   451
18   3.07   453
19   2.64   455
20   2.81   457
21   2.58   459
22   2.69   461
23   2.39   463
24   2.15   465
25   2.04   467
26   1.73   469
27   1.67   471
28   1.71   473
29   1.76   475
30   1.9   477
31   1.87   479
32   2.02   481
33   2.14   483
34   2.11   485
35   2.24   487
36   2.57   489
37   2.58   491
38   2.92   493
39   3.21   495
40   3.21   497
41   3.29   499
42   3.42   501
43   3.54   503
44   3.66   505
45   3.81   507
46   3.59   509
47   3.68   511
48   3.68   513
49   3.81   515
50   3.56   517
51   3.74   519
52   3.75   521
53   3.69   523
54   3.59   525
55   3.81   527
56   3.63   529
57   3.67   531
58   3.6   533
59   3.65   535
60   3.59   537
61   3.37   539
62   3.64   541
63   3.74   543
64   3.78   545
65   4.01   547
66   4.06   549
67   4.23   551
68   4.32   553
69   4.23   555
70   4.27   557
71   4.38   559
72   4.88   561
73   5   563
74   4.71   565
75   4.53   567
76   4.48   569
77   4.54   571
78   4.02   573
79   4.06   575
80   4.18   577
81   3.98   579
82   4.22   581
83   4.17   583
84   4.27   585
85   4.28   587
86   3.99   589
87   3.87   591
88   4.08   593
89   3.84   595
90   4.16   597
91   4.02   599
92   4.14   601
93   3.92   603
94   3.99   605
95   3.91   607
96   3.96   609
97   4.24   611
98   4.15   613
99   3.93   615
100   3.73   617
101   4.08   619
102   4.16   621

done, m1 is 2.08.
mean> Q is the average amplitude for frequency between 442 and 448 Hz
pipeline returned 2.79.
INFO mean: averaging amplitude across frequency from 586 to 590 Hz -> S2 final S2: 4.13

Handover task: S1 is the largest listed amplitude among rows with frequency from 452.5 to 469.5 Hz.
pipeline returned 3.07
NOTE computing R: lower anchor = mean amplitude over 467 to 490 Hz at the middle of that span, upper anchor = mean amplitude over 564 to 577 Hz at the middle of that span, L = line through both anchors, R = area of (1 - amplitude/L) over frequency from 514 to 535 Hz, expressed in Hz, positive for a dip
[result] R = -3.4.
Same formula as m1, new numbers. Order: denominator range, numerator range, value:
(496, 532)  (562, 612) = 1.16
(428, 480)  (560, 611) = 1.89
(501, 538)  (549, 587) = 1.19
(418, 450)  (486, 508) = 1.47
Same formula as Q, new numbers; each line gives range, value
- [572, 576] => 4.04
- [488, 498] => 2.9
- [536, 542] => 3.53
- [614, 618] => 3.83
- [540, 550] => 3.85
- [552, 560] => 4.3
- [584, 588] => 4.28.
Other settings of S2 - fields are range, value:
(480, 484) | 2.08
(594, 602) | 4.04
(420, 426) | 2.03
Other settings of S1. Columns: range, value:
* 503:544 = 3.81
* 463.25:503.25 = 3.54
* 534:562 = 4.88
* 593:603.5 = 4.16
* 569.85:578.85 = 4.54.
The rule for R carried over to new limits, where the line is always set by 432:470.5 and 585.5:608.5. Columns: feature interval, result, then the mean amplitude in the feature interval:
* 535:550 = -1.31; 3.74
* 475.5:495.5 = 3.59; 2.32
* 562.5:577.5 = -2.83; 4.43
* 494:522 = -4.61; 3.57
